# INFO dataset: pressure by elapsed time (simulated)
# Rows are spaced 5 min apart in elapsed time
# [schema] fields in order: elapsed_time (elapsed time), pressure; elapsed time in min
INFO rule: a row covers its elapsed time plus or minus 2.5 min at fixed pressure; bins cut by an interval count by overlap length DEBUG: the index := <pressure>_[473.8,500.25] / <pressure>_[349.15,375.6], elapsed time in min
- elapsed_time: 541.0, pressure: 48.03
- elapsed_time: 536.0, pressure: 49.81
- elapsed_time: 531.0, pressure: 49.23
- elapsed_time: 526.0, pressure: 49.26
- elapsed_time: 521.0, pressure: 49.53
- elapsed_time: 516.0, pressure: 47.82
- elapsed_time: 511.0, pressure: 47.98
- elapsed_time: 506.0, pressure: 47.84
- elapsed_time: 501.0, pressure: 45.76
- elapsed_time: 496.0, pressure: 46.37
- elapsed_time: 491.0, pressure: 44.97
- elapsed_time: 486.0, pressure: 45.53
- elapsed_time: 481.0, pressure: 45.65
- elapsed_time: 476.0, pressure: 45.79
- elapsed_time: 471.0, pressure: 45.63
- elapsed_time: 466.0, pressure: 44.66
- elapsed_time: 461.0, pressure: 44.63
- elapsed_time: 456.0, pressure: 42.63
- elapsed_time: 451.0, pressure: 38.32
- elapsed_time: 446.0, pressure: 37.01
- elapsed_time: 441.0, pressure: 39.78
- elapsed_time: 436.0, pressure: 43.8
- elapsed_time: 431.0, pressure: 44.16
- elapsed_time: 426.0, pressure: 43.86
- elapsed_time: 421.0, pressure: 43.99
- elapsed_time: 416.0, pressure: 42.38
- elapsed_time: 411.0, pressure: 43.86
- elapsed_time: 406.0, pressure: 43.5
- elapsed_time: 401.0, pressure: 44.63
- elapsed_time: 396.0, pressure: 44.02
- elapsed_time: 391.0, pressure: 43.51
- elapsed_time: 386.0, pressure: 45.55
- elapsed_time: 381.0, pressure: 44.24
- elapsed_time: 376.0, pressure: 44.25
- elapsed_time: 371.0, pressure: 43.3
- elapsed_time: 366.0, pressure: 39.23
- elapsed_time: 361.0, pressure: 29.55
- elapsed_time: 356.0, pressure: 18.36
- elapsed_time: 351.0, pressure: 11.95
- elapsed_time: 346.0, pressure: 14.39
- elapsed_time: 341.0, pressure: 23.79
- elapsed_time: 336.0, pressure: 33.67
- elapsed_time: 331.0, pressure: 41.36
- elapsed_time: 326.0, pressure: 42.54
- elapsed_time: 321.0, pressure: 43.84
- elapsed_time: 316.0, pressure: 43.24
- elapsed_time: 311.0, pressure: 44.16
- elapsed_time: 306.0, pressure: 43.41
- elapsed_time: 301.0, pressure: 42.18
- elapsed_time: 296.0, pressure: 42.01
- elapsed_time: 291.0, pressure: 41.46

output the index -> 1.5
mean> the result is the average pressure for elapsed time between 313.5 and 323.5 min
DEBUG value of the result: 43.5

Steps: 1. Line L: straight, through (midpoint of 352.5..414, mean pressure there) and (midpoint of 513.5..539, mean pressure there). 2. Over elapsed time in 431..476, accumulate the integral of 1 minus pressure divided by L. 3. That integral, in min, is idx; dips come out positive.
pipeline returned 2.1 min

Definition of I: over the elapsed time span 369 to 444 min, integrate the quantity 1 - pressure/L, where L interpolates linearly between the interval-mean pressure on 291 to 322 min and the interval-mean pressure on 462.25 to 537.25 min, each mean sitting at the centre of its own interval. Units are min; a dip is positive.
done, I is 2.36 min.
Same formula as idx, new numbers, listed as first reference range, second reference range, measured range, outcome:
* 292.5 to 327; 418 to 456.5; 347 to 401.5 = 7.79 min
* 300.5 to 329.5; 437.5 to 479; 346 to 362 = 9.23 min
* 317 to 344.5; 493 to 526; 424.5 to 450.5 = 1.06 min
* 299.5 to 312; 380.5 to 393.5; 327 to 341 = 2.58 min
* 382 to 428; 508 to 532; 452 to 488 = 1.54 min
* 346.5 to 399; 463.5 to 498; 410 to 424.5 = -1.35 min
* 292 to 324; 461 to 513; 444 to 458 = 1.87 min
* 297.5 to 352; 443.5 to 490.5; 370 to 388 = -2.68 min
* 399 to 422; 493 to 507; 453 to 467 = 0.47 min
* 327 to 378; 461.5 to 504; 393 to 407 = -3.24 min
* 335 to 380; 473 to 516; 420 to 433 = -2.16 min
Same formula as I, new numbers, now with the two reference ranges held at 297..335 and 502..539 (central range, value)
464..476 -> 0.5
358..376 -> 2.6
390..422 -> 1.1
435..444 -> 1.0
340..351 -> 6.7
